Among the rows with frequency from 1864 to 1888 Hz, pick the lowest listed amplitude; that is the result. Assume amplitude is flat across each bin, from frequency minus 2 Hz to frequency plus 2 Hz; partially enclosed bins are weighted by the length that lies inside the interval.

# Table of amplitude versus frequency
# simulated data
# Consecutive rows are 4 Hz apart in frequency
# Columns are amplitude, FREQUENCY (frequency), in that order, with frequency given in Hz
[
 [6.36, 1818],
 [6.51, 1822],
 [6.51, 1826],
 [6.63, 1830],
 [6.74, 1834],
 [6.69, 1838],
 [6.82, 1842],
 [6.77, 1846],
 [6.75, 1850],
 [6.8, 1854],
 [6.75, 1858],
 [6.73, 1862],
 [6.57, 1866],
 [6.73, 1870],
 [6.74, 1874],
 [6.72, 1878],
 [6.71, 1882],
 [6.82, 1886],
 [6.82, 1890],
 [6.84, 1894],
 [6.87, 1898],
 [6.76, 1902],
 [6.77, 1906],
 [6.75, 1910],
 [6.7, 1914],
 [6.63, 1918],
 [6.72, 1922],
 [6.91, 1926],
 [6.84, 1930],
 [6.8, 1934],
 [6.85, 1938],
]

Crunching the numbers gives 6.57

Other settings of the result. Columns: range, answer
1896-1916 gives 6.7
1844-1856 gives 6.75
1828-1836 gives 6.63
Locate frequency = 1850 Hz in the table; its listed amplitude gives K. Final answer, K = 6.75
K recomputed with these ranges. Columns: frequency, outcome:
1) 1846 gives 6.77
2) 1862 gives 6.73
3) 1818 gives 6.36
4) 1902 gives 6.76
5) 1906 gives 6.77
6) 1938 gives 6.85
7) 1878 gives 6.72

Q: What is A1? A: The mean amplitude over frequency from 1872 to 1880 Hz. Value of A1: 6.73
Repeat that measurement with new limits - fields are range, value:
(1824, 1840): 6.64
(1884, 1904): 6.82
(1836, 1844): 6.76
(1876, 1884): 6.71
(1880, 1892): 6.78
